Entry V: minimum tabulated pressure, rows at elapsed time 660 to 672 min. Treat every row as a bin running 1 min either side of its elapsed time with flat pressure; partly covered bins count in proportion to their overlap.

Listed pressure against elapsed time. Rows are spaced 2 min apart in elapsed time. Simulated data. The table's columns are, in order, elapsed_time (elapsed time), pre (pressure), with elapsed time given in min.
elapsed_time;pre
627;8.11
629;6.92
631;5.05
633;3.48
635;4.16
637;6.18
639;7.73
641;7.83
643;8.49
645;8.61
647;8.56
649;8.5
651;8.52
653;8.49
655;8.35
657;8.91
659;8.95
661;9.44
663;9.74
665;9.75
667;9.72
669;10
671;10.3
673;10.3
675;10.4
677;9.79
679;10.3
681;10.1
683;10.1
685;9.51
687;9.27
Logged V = 9.44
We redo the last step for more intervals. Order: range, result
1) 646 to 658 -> 8.35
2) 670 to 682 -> 9.79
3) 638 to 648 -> 7.73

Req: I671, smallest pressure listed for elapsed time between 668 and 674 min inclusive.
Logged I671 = 10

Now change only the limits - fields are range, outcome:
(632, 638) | 3.48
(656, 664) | 8.91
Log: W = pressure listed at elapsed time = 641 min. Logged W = 7.83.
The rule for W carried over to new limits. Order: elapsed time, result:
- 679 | 10.3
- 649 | 8.5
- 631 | 5.05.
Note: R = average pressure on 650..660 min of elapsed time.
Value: 8.64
